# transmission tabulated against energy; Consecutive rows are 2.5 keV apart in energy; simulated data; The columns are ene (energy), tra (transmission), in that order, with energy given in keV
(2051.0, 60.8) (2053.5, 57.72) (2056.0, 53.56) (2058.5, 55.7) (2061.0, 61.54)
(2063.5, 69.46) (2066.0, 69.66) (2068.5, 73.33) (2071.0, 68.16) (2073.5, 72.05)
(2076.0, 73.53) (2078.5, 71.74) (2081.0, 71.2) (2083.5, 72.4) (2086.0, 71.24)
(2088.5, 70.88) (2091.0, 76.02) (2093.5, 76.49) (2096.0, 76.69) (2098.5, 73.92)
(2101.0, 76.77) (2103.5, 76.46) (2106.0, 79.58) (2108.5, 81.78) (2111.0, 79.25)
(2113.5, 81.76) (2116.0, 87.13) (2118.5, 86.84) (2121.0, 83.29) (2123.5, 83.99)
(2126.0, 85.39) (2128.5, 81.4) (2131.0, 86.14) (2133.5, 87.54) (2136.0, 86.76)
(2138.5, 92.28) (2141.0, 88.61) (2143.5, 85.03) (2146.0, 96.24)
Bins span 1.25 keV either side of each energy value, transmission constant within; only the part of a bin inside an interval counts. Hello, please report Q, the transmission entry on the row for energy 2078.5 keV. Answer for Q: 71.74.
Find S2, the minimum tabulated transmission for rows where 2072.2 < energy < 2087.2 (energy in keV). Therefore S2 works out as 71.2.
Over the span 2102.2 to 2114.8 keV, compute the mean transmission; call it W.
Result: 79.8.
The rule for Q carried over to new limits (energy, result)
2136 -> 86.76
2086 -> 71.24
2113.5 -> 81.76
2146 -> 96.24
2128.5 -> 81.4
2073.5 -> 72.05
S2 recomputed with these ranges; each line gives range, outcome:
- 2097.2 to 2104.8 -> 73.92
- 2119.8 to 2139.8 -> 81.4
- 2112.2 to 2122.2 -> 81.76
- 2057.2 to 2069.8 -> 55.7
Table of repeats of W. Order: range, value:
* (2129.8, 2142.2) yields 88.3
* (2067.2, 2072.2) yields 70.8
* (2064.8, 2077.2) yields 71.3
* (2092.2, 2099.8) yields 75.7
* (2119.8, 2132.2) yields 84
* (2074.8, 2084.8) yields 72.2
